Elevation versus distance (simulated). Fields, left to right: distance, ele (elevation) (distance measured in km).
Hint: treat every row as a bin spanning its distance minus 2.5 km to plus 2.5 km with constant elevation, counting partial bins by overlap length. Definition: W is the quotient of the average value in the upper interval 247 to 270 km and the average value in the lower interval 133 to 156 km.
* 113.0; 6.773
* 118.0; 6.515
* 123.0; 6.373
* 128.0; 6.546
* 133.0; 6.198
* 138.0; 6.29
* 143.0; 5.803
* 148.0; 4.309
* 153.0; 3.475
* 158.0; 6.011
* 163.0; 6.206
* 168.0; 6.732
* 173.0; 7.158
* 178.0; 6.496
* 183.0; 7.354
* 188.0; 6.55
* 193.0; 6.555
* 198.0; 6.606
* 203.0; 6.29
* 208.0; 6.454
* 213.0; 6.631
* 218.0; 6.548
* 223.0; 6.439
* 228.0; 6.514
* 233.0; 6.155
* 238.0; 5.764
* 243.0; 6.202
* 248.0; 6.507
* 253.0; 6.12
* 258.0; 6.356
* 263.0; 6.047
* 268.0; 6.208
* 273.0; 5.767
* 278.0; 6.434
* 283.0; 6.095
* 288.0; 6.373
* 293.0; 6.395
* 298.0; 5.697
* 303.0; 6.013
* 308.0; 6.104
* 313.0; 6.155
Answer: 1.2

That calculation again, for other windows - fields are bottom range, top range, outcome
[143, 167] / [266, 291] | 1.19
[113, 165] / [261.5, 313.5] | 1.05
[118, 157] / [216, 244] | 1.11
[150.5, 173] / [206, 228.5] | 1.13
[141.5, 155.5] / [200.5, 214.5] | 1.45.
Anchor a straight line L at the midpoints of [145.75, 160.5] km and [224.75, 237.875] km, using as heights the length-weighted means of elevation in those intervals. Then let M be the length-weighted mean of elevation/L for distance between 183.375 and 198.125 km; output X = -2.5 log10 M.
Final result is -0.23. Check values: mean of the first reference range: 4.6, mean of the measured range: 6.68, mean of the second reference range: 6.24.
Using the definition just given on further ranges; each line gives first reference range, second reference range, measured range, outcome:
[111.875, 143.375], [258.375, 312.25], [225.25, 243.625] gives 0.01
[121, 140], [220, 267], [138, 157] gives 0.28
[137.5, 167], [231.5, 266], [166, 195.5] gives -0.21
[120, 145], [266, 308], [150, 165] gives 0.20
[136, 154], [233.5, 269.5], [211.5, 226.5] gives -0.12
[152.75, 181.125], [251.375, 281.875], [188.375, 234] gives -0.05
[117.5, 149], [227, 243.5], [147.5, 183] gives 0.02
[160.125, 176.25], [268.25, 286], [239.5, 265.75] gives 0.00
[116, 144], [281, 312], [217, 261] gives -0.02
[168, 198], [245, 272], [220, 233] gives 0.01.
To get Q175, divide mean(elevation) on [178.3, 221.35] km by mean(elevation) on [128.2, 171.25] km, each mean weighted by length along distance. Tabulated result 1.16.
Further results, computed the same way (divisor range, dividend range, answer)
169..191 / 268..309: 0.89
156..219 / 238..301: 0.94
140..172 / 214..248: 1.14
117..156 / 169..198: 1.20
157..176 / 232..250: 0.94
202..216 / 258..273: 0.94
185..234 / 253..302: 0.95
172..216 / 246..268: 0.94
